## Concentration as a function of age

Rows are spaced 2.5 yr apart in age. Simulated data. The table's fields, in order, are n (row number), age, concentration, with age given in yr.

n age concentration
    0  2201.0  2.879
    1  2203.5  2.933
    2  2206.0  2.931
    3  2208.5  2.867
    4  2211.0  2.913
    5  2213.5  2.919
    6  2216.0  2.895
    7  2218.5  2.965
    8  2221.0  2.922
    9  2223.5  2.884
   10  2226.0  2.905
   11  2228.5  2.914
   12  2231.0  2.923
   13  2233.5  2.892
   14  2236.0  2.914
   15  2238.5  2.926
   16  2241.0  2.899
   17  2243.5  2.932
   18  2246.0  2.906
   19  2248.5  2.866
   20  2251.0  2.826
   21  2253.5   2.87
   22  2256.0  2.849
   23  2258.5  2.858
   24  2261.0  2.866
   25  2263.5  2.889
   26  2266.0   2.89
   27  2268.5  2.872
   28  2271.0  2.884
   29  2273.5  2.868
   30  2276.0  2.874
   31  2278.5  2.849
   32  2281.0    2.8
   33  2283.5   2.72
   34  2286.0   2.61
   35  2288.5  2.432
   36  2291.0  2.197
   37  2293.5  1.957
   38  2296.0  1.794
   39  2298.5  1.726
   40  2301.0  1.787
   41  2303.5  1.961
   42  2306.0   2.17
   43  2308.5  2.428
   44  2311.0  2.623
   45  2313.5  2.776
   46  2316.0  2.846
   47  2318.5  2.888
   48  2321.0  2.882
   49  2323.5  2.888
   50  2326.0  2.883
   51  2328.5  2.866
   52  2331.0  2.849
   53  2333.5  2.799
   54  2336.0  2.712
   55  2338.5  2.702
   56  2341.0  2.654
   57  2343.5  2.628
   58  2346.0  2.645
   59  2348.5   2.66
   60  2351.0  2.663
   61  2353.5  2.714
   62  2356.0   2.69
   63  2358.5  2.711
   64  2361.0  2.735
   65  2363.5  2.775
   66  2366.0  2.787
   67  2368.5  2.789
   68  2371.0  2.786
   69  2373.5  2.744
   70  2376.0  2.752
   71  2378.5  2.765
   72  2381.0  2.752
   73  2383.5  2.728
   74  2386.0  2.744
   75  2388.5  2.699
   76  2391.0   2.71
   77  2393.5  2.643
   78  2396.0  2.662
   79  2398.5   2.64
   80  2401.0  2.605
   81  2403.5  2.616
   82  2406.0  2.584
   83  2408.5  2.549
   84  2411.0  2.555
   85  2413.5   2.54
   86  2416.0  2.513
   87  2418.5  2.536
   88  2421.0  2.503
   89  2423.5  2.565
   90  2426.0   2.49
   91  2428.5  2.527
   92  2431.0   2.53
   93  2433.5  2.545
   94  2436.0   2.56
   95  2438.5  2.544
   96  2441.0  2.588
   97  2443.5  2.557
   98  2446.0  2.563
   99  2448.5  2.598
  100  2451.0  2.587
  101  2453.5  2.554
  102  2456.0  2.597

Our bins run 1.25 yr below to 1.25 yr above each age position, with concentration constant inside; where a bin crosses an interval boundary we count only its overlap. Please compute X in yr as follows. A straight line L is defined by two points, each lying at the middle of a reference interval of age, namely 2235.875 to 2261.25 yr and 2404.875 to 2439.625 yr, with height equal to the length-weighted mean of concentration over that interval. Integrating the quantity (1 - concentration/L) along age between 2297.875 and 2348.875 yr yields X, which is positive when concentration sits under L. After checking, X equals 2.5 yr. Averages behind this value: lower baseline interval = 2.88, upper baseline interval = 2.54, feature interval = 2.6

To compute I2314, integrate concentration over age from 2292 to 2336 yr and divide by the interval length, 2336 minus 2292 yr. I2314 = 2.48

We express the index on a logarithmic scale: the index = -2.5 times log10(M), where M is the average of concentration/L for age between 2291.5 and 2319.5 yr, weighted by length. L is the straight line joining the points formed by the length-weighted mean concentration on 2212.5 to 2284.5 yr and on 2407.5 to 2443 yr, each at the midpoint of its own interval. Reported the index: 0.22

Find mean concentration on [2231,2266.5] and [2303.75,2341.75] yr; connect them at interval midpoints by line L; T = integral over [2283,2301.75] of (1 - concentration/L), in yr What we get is 4.3 yr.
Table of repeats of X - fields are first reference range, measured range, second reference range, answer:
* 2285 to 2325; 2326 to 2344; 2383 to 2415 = -2.2 yr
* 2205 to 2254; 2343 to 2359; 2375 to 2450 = 0.2 yr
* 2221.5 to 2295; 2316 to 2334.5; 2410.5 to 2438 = -1.2 yr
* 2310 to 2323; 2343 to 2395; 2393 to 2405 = -0.5 yr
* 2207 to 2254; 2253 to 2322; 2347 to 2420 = 6.0 yr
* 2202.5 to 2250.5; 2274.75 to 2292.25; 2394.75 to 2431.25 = 1.0 yr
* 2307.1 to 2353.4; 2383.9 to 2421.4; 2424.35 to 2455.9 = 0.1 yr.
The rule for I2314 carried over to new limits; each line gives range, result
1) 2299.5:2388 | 2.68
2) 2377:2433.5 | 2.61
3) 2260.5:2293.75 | 2.71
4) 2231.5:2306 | 2.64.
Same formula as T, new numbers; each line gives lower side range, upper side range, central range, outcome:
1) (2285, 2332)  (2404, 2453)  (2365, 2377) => -1.3 yr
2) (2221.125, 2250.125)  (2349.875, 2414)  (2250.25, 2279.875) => 0.0 yr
